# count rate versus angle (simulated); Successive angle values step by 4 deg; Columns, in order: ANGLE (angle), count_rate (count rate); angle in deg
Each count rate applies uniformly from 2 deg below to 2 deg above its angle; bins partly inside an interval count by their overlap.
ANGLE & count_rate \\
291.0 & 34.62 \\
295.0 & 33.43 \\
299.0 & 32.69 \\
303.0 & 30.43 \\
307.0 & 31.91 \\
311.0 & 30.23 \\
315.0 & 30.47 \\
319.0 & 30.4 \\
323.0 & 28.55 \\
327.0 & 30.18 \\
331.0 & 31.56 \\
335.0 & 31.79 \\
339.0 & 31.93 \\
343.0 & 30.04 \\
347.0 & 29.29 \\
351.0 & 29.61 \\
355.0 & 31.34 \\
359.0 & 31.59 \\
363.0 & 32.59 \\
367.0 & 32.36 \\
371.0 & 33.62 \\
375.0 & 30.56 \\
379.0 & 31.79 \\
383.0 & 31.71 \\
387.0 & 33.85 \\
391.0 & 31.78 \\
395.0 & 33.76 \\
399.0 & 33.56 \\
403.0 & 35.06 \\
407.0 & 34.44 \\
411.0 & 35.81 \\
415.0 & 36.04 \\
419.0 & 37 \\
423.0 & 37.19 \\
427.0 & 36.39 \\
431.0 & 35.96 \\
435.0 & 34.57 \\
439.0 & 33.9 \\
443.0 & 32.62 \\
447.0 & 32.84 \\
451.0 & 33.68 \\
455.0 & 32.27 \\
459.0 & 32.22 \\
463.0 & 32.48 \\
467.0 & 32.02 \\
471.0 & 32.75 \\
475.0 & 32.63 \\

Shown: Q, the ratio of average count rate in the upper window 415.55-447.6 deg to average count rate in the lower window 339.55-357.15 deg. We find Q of 1.2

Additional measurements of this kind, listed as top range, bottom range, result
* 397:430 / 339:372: 1.14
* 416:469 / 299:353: 1.12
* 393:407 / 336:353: 1.13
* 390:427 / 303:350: 1.15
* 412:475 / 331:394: 1.08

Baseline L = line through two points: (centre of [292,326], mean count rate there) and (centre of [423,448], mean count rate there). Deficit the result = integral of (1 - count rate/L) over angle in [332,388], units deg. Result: 1.7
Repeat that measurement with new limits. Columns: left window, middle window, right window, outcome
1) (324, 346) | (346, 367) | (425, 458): 0.3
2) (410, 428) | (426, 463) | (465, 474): 0.8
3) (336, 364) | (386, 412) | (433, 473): -1.7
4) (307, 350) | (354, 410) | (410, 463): -0.5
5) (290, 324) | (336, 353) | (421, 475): 0.9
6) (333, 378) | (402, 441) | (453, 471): -4.5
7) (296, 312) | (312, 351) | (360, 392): 1.7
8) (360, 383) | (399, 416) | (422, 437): -0.3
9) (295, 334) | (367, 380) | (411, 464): 0.2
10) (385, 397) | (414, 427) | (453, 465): -1.6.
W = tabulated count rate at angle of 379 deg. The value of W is 31.79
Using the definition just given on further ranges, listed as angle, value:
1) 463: 32.48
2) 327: 30.18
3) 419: 37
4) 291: 34.62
